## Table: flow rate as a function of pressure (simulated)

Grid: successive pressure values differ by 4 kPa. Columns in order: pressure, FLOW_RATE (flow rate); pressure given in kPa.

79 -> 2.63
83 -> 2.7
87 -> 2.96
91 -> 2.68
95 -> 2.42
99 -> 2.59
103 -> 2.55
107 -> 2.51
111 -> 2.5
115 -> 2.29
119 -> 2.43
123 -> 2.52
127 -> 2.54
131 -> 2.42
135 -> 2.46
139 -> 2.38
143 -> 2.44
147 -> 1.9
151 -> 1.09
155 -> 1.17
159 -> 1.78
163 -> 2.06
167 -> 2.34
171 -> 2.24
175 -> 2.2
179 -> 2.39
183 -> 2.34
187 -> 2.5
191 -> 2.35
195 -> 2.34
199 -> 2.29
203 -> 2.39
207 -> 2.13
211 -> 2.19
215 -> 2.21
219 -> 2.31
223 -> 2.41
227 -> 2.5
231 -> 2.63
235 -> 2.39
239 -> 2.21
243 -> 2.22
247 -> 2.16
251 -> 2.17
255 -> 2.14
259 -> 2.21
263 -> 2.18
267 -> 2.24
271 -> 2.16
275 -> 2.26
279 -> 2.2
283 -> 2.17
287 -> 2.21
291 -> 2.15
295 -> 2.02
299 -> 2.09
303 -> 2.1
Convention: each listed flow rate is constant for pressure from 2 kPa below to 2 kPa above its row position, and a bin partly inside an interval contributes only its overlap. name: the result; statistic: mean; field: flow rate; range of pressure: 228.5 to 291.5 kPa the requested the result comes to 2.24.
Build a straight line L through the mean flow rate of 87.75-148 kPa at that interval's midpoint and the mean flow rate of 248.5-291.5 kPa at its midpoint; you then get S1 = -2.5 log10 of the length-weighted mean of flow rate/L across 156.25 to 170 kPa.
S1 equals 0.18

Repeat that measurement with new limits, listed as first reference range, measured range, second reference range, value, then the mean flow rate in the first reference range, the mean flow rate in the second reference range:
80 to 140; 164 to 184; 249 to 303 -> 0.05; 2.53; 2.17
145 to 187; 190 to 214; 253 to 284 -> -0.11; 1.98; 2.2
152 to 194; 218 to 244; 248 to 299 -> -0.12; 2.12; 2.17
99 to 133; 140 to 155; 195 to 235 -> 0.35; 2.48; 2.34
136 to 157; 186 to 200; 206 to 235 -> -0.10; 1.83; 2.35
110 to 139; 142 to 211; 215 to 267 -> 0.13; 2.44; 2.29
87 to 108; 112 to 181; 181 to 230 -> 0.15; 2.59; 2.34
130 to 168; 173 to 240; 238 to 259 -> -0.12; 1.98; 2.18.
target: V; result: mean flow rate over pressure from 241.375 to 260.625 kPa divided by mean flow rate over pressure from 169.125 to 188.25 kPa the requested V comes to 0.9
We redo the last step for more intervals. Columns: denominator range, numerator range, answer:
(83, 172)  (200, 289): 0.98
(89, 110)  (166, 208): 0.91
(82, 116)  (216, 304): 0.87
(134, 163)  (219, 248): 1.26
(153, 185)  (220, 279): 1.10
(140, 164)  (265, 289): 1.26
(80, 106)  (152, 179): 0.74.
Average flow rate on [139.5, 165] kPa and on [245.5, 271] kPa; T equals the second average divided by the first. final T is 1.2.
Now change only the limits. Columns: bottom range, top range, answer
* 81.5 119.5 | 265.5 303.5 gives 0.84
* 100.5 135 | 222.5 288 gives 0.91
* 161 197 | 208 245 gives 1.01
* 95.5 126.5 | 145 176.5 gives 0.74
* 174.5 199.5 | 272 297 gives 0.92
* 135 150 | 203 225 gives 1.03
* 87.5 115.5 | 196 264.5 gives 0.90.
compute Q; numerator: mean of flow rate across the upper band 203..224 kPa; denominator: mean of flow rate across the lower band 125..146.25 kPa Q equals 0.9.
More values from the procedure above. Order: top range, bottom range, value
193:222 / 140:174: 1.19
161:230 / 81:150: 0.94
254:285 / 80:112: 0.84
